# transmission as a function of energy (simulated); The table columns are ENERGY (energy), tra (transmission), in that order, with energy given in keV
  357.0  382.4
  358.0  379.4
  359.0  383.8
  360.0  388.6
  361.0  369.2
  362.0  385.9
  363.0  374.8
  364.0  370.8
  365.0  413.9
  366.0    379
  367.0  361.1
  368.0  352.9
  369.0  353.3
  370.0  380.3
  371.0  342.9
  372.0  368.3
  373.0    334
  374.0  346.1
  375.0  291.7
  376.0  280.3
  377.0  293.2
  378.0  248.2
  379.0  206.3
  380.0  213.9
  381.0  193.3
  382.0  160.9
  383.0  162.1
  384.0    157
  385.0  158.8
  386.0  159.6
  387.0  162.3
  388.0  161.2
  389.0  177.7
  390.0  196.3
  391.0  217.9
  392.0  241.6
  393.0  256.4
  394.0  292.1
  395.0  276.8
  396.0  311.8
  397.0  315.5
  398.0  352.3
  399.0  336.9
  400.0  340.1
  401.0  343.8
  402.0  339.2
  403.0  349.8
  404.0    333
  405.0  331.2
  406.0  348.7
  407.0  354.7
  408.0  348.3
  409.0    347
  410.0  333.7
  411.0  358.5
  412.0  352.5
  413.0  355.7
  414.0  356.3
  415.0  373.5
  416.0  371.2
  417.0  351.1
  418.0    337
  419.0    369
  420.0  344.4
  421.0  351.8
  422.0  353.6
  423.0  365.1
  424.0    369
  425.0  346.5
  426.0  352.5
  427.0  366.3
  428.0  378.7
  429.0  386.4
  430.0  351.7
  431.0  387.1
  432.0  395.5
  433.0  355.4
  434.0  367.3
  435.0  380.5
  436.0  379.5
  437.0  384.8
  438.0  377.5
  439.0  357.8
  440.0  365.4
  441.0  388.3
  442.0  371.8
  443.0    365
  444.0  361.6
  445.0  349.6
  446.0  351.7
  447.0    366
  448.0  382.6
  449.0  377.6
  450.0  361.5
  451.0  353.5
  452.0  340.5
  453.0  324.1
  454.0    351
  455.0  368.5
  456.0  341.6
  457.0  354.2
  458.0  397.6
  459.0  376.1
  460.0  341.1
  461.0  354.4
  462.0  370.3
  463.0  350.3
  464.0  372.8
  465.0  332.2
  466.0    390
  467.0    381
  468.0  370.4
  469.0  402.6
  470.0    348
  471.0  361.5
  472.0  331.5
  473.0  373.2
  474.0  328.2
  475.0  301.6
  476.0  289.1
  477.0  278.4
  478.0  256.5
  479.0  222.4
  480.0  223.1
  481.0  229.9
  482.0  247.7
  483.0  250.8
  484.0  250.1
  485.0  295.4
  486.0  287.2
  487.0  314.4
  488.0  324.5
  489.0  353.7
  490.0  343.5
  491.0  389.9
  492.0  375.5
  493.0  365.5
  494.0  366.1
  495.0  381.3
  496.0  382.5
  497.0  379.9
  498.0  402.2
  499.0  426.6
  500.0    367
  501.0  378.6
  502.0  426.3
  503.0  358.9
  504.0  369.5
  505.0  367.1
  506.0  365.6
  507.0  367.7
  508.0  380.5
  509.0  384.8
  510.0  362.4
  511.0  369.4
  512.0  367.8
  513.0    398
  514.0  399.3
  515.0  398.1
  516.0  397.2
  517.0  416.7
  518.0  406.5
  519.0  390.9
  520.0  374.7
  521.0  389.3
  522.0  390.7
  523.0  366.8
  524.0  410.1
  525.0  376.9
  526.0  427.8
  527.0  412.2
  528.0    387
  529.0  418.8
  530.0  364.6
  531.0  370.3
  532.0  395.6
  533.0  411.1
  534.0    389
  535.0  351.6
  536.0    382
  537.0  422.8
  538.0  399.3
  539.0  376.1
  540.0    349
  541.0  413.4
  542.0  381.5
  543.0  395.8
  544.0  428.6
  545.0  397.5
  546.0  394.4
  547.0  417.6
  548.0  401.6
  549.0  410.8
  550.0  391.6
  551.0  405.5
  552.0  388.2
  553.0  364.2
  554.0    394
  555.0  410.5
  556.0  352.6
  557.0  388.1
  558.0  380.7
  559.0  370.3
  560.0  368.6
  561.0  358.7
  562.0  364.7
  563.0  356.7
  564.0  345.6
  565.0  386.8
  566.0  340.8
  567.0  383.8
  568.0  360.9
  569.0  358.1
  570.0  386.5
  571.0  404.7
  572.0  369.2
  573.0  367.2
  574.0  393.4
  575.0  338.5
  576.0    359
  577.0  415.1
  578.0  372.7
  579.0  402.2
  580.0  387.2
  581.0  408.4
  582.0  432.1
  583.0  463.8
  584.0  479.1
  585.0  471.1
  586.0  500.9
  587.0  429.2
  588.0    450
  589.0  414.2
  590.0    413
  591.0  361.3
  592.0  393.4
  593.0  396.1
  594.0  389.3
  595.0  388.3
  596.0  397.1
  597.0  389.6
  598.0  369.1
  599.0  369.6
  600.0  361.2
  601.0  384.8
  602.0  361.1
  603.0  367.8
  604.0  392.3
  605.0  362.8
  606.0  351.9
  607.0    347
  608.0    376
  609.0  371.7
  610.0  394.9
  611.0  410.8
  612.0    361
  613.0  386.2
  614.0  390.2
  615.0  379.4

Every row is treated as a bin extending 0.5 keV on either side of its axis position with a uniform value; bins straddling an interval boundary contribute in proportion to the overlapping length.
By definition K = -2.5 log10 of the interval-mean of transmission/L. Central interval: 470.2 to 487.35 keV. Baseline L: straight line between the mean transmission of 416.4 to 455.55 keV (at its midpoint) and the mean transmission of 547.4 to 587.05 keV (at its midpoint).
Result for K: 0.29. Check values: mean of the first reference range 364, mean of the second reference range 391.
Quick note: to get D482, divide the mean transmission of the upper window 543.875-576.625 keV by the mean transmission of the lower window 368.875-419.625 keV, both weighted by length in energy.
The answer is 1.30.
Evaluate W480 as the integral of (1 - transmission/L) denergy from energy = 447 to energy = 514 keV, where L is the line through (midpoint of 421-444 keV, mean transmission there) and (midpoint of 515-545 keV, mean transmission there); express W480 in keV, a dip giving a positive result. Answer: 5.8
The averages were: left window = 370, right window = 393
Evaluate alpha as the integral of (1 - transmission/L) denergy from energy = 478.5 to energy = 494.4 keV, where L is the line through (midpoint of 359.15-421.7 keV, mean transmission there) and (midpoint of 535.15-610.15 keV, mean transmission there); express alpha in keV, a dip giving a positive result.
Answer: 2.2 keV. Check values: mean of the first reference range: 308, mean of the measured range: 302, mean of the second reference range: 389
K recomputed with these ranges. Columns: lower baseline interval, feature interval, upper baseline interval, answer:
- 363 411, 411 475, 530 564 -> -0.12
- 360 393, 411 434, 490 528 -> -0.15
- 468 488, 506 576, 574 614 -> -0.11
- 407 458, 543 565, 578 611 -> 0.01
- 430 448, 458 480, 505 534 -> 0.12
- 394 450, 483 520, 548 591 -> 0.02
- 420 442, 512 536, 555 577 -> -0.06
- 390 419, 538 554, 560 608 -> -0.05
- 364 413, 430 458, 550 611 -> -0.15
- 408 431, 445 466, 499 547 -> 0.03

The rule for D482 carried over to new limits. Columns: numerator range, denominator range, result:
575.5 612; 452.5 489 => 1.22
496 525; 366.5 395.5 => 1.52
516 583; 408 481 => 1.10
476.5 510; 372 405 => 1.30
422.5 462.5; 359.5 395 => 1.31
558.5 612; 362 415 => 1.30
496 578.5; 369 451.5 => 1.20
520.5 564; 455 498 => 1.16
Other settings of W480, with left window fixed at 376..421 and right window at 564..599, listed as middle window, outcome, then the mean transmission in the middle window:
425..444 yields -3.89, 372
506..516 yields -0.72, 381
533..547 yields -0.74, 393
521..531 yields -0.80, 393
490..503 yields -1.41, 384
